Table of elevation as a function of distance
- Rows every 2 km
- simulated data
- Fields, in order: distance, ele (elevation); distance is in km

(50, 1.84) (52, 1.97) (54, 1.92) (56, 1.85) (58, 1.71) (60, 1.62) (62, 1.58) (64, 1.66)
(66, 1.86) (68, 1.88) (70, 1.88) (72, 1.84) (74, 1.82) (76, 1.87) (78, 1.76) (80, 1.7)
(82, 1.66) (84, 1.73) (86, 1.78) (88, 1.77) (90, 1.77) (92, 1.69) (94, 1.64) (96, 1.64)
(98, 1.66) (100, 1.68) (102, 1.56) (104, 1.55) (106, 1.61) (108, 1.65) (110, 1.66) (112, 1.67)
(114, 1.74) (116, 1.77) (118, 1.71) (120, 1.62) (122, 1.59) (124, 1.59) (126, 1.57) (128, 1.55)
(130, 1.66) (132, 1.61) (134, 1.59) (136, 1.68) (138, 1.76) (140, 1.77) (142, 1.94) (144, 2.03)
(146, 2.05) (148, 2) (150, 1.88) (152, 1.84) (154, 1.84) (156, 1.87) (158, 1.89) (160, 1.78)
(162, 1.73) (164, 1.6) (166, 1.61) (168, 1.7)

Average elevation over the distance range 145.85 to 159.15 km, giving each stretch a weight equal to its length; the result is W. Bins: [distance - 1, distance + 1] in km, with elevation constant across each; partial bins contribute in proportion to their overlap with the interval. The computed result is 1.9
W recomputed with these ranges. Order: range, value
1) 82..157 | 1.72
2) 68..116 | 1.71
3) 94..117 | 1.65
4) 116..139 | 1.64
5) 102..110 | 1.6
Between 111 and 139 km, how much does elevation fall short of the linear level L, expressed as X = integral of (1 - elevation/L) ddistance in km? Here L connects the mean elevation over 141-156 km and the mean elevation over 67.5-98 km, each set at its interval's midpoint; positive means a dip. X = 3.3 km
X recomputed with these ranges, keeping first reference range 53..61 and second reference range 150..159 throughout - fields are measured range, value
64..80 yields -0.32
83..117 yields 2.49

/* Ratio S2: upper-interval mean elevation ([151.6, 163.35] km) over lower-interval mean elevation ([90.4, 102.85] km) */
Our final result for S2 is 1.10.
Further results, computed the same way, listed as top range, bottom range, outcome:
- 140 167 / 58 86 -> 1.05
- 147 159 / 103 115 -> 1.15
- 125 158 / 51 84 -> 1.00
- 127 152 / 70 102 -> 1.04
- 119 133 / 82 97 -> 0.93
